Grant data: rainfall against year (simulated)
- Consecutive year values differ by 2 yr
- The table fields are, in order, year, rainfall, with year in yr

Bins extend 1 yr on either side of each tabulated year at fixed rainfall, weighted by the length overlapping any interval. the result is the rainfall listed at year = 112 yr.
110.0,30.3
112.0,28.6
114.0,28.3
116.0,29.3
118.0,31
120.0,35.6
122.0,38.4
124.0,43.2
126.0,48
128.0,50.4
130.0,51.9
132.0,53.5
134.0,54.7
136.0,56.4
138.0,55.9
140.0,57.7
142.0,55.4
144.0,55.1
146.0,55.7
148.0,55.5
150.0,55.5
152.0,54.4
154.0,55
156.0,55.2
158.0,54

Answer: 28.6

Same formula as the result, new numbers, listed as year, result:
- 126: 48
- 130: 51.9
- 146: 55.7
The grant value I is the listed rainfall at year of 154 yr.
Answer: 55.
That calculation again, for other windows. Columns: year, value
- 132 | 53.5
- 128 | 50.4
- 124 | 43.2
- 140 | 57.7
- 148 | 55.5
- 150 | 55.5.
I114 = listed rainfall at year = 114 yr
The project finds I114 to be 28.3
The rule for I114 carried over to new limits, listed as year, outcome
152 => 54.4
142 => 55.4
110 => 30.3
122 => 38.4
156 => 55.2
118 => 31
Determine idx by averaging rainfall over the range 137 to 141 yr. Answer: 56.8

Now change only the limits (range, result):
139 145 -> 56.1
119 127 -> 41.3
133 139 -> 55.7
